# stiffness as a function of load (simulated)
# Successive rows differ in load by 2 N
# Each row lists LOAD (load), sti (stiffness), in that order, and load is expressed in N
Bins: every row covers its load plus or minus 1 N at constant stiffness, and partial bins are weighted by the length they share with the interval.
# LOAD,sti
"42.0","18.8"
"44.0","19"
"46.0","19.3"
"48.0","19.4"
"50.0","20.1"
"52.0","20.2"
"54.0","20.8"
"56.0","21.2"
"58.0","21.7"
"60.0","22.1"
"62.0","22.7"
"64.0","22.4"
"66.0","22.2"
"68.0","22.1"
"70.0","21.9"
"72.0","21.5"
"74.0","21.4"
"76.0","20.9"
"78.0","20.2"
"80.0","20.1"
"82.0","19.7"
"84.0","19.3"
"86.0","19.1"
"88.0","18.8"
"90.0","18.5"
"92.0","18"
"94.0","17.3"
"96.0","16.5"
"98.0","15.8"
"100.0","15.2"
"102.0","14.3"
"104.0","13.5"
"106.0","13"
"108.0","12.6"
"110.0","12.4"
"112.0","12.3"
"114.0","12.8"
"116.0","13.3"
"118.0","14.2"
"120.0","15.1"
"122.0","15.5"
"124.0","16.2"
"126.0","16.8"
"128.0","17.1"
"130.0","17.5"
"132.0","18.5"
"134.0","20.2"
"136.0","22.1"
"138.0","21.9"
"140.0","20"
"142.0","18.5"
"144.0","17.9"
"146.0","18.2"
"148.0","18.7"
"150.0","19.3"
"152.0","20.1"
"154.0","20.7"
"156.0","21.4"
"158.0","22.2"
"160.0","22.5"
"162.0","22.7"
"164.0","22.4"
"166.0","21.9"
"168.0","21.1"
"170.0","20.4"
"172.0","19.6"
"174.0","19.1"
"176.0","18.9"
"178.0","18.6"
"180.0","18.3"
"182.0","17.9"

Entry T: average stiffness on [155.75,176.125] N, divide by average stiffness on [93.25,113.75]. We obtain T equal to 1.5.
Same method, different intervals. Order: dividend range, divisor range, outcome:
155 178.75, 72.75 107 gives 1.18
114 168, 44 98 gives 0.94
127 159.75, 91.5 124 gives 1.36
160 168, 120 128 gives 1.37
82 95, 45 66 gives 0.88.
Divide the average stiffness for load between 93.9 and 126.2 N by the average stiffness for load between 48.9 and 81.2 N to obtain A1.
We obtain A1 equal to 0.67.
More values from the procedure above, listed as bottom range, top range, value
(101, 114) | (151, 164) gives 1.67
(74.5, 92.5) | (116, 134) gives 0.84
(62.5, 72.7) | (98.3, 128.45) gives 0.65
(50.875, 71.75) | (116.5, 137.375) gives 0.80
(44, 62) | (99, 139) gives 0.76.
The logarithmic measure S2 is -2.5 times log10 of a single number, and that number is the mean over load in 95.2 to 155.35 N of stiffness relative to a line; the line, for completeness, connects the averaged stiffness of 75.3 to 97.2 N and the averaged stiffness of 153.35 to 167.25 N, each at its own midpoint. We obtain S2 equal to 0.23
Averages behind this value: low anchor 18.9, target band 16.7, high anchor 22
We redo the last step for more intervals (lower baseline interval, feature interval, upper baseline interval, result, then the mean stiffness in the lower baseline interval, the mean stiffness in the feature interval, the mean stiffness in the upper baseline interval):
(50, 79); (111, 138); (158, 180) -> 0.263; 21.5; 16.5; 20.7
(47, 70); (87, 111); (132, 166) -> 0.331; 21.4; 15.5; 20.5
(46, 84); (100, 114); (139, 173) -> 0.496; 21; 13.2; 20.4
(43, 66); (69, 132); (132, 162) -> 0.219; 20.9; 16.8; 20.3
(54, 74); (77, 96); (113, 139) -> 0.070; 21.9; 18.9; 17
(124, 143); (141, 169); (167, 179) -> -0.065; 19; 20.5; 19.6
